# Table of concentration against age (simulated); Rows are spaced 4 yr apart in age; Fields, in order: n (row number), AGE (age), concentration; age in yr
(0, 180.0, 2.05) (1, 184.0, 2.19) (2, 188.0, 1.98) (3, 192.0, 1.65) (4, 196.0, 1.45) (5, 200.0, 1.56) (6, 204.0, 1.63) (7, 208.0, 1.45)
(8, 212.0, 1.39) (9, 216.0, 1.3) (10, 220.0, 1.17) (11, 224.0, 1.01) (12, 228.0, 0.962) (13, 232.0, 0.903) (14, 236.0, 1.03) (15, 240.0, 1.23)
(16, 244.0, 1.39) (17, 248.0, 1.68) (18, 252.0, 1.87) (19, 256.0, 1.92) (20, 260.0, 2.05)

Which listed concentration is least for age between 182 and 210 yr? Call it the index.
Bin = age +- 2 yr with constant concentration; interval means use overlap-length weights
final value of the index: 1.45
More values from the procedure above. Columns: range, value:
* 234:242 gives 1.03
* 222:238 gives 0.903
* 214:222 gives 1.17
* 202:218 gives 1.3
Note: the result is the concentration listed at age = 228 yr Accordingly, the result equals 0.962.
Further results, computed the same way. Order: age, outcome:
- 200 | 1.56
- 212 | 1.39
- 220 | 1.17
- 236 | 1.03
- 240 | 1.23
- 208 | 1.45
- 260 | 2.05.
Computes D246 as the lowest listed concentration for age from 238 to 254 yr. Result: 1.23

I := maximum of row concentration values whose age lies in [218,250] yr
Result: 1.68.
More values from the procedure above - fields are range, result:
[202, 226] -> 1.63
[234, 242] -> 1.23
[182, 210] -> 2.19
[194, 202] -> 1.56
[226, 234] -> 0.962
